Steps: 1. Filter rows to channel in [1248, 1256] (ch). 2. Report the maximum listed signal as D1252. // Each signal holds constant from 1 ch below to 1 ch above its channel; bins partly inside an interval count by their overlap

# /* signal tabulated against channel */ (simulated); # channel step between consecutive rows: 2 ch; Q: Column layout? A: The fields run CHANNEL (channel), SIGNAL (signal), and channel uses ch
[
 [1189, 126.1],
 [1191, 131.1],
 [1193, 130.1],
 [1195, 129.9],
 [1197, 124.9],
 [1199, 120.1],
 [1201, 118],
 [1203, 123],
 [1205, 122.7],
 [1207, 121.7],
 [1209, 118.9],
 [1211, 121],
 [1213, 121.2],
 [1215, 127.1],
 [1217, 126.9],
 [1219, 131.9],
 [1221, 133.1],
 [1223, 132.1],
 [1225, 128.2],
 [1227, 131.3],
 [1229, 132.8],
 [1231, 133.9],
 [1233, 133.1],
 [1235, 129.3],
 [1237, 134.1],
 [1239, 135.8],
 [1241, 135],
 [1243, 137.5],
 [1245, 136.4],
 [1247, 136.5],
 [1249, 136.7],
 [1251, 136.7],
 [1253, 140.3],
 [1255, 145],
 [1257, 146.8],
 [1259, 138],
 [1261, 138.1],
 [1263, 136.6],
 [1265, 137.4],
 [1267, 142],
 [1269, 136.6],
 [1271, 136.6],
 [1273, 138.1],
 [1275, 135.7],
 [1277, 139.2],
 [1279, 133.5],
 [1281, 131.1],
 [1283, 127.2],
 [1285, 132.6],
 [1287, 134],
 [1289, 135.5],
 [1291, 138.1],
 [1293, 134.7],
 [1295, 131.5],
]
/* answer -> 145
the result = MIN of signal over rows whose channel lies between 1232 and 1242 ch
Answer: 129.3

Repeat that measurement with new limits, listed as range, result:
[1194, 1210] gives 118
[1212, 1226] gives 121.2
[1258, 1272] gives 136.6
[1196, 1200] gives 120.1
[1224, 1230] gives 128.2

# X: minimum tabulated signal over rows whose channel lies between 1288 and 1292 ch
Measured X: 135.5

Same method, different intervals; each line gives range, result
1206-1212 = 118.9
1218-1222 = 131.9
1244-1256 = 136.4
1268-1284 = 127.2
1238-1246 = 135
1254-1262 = 138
